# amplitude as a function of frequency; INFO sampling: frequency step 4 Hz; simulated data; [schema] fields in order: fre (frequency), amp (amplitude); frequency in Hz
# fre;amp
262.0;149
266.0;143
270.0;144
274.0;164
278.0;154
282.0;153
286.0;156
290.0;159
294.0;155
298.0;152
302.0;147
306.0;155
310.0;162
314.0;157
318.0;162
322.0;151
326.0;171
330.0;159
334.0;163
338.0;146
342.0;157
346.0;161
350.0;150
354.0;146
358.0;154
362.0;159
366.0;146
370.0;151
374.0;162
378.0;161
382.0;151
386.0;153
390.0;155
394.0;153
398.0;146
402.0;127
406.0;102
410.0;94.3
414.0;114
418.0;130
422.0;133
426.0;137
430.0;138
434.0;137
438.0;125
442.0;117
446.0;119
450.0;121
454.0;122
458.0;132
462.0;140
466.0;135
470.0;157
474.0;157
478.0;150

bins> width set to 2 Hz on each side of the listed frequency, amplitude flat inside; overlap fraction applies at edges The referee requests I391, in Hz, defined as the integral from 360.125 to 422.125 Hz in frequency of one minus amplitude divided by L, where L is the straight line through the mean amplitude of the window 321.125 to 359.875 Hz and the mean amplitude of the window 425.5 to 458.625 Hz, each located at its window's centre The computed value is 0.8 Hz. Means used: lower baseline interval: 156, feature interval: 140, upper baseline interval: 127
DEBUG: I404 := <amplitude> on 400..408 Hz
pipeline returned 114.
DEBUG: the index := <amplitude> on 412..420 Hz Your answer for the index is 122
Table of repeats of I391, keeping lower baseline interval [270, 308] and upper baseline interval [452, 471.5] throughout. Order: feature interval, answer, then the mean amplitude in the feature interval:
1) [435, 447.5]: 1.5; 122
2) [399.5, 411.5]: 2.7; 110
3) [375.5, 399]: -1.5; 154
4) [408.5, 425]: 2.5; 120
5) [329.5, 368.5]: -1.5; 154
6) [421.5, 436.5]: 0.4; 136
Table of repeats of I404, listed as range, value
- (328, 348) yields 157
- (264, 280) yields 151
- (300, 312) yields 155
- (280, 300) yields 155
